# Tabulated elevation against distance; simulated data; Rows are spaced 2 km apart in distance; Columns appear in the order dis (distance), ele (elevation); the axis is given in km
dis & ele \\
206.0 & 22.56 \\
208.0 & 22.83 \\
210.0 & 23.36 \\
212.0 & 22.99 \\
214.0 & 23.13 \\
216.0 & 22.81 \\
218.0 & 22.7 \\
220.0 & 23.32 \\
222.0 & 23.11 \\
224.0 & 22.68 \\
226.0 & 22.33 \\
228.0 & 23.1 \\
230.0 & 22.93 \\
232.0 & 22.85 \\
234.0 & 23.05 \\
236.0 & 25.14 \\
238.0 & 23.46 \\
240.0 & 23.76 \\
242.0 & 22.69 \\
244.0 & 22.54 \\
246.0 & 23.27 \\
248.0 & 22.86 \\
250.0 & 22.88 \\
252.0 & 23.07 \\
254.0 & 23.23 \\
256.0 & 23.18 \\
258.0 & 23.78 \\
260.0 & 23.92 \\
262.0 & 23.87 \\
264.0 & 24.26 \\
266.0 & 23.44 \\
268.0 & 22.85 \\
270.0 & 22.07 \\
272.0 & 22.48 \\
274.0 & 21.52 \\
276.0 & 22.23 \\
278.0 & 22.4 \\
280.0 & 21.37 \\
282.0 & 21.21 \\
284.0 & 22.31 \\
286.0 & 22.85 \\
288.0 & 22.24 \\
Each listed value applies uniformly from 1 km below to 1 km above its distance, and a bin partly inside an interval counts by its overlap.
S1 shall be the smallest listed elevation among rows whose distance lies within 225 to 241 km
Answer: 22.33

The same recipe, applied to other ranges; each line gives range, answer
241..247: 22.54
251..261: 23.07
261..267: 23.44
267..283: 21.21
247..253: 22.86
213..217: 22.81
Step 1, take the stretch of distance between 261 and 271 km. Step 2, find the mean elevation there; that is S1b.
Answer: 23.3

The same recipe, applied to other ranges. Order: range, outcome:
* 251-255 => 23.1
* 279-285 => 21.6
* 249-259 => 23.2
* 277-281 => 21.9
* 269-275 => 22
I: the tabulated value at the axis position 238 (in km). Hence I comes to 23.46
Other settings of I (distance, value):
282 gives 21.21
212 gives 22.99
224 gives 22.68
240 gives 23.76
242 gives 22.69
